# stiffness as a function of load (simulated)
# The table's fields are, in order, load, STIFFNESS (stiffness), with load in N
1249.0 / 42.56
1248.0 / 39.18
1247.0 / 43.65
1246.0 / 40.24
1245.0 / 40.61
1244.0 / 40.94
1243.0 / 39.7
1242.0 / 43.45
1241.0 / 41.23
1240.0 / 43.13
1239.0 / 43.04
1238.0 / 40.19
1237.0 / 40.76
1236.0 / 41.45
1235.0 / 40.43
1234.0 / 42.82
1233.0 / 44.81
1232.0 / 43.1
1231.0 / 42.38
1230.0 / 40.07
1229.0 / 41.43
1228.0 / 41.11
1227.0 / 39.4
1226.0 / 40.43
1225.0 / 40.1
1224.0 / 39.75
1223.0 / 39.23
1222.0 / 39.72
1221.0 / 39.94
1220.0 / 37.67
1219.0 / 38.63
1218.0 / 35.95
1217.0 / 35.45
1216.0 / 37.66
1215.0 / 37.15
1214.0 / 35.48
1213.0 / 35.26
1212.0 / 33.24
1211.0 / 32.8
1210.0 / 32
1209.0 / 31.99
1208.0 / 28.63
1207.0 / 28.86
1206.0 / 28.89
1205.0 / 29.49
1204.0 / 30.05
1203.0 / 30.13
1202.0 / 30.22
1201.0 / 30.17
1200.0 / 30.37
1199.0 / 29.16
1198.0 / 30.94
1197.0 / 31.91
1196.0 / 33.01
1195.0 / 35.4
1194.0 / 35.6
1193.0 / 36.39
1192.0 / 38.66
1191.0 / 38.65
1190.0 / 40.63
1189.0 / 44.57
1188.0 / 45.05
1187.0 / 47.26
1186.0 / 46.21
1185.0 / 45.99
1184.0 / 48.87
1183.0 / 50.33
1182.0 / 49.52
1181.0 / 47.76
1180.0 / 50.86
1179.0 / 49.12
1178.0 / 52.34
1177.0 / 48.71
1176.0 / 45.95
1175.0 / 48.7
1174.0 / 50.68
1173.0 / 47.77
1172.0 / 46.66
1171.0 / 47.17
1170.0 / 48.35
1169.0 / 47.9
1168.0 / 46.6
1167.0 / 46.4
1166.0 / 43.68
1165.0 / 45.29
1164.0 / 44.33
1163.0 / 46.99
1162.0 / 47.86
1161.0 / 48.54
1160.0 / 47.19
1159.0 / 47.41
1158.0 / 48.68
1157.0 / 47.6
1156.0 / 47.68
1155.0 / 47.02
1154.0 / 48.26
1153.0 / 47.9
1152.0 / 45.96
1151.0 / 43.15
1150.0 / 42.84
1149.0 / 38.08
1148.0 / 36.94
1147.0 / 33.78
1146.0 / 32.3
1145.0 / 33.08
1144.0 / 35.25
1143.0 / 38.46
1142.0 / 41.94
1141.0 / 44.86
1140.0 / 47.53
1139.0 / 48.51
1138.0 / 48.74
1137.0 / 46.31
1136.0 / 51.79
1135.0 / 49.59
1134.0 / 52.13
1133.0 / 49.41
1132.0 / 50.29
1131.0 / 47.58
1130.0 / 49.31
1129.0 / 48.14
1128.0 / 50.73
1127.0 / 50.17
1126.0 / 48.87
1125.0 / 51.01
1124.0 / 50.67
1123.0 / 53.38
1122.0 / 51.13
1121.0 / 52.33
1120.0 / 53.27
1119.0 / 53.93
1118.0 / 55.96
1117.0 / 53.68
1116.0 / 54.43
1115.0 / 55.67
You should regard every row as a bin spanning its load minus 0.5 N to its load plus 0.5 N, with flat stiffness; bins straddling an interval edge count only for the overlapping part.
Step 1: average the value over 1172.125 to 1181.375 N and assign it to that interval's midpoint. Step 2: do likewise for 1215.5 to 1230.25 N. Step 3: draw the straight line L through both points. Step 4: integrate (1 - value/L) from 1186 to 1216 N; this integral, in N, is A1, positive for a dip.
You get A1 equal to 6.44 N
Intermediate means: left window 49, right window 39.1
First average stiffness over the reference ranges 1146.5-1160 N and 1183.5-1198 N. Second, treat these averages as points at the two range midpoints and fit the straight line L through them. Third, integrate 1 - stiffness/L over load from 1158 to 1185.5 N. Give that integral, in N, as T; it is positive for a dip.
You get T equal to -3.59 N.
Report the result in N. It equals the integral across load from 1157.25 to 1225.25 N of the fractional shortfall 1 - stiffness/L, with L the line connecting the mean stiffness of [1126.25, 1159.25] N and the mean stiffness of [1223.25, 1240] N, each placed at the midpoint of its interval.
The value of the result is 4.02 N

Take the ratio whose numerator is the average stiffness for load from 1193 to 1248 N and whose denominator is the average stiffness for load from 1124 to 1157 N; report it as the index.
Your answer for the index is 0.8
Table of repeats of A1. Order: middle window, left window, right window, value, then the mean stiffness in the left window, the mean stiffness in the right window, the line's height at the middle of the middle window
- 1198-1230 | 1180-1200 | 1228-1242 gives 5.08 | 40.8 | 41.9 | 41.4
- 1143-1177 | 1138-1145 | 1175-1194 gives -0.59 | 42.5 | 45.7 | 43.9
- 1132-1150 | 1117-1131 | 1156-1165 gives 2.35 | 51.4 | 47.2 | 49.5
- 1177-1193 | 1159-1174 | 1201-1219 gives -2.04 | 46.9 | 32.6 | 40.8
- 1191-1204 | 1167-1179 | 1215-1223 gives 3.03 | 48.2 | 37.9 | 42.7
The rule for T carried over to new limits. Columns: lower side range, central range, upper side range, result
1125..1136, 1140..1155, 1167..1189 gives 2.6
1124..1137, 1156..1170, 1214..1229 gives -0.3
